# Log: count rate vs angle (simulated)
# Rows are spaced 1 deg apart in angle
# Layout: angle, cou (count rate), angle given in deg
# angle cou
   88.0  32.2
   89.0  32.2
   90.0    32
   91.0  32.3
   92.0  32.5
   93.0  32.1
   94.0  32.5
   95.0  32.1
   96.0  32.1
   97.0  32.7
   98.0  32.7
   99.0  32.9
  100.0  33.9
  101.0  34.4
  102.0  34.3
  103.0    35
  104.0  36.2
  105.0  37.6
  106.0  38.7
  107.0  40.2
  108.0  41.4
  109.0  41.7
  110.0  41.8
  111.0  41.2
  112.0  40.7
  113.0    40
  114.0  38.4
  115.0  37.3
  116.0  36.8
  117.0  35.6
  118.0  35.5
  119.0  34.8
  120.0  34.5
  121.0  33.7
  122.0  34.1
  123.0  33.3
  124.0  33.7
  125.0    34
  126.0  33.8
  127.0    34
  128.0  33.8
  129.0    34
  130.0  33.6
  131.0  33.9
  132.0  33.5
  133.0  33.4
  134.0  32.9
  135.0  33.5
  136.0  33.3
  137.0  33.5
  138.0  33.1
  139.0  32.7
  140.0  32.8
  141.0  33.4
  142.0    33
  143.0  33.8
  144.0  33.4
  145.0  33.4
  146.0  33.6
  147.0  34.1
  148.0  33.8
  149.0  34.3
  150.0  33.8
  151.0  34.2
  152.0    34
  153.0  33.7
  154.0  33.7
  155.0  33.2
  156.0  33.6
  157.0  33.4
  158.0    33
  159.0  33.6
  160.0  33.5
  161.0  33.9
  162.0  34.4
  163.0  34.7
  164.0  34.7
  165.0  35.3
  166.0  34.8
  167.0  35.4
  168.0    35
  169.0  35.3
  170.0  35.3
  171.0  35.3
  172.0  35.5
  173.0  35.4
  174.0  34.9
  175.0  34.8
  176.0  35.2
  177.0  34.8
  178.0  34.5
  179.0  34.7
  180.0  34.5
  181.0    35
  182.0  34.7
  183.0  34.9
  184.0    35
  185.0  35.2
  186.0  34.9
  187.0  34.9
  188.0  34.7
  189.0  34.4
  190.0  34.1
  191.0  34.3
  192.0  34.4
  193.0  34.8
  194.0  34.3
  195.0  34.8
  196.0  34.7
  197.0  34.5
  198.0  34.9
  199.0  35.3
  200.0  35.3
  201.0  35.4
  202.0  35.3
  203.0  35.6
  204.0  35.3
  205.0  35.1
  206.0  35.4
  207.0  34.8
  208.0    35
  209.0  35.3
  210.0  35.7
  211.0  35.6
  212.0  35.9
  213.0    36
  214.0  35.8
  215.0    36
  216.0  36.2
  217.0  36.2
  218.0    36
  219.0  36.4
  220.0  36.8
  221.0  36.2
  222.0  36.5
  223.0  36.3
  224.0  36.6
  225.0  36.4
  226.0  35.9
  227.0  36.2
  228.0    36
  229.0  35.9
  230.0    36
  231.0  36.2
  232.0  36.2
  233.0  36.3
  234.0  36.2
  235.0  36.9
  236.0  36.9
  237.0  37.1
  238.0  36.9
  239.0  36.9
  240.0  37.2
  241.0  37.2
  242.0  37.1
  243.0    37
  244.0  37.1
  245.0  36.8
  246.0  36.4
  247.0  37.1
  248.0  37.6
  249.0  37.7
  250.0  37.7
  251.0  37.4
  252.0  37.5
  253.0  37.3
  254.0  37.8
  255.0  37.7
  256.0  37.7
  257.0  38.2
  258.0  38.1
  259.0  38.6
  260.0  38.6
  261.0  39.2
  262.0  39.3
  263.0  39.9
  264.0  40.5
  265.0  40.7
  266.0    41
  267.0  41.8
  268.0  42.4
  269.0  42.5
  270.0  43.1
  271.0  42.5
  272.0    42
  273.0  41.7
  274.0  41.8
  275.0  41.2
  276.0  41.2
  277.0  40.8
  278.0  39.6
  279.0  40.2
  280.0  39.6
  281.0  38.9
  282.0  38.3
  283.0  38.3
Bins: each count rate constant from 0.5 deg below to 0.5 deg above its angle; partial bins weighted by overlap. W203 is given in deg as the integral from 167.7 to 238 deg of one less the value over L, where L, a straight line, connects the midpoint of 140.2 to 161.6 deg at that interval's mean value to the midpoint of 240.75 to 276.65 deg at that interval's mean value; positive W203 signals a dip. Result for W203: 1.6 deg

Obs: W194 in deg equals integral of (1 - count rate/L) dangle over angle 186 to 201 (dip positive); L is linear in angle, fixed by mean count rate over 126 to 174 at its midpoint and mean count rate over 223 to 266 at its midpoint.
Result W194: 0.36 deg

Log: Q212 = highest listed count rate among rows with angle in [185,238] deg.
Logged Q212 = 37.1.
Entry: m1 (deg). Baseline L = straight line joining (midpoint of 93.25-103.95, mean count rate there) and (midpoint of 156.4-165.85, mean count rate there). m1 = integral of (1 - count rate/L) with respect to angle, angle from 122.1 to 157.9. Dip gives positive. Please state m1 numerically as 0.27 deg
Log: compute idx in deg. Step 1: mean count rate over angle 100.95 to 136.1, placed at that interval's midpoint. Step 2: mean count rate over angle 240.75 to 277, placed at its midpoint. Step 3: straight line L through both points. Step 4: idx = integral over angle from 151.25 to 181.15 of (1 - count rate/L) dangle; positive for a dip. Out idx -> 2.1 deg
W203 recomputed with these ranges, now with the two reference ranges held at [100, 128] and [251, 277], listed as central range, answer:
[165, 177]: 0.9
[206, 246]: 3.0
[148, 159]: 1.1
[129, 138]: 0.9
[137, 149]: 1.3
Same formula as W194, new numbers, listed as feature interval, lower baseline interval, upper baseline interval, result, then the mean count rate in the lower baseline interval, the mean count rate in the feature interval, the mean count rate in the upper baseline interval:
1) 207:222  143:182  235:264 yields 0.2 deg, 34.4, 35.9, 37.7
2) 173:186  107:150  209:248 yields 0.3 deg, 35.1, 34.9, 36.4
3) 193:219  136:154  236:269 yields 0.6 deg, 33.6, 35.4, 38.3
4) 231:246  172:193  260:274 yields 0.9 deg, 34.8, 36.8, 41.2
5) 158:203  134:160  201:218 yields -0.2 deg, 33.5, 34.8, 35.6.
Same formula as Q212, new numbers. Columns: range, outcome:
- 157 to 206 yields 35.6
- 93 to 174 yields 41.8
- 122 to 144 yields 34.1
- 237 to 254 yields 37.8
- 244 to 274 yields 43.1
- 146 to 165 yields 35.3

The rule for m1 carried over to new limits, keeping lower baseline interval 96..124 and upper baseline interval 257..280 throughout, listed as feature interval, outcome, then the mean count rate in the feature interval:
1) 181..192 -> 1.1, 34.7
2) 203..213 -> 0.9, 35.4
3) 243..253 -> 0.7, 37.2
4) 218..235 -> 1.4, 36.3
